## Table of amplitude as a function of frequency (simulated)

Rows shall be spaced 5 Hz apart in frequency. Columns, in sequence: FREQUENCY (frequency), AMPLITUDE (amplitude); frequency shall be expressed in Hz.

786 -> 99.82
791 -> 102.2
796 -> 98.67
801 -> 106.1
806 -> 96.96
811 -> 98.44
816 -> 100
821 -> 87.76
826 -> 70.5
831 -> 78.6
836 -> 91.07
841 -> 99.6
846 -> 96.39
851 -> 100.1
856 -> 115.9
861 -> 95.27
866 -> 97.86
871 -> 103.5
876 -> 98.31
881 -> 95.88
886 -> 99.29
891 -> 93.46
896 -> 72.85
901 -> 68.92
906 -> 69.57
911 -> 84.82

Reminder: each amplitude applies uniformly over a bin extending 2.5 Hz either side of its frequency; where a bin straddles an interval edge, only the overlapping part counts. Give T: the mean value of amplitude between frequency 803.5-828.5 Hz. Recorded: 90.7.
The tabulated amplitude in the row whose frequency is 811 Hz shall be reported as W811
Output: 98.44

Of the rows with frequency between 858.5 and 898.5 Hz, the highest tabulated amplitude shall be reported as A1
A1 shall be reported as 103.5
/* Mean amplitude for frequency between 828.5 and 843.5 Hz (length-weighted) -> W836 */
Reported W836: 89.8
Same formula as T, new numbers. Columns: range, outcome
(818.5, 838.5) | 82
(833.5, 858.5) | 101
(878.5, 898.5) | 90.4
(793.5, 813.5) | 100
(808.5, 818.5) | 99.2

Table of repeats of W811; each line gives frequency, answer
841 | 99.6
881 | 95.88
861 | 95.27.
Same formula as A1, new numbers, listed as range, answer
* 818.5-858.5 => 115.9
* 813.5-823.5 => 100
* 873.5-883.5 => 98.31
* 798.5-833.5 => 106.1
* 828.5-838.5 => 91.07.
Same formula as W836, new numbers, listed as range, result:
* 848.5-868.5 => 102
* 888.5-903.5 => 78.4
